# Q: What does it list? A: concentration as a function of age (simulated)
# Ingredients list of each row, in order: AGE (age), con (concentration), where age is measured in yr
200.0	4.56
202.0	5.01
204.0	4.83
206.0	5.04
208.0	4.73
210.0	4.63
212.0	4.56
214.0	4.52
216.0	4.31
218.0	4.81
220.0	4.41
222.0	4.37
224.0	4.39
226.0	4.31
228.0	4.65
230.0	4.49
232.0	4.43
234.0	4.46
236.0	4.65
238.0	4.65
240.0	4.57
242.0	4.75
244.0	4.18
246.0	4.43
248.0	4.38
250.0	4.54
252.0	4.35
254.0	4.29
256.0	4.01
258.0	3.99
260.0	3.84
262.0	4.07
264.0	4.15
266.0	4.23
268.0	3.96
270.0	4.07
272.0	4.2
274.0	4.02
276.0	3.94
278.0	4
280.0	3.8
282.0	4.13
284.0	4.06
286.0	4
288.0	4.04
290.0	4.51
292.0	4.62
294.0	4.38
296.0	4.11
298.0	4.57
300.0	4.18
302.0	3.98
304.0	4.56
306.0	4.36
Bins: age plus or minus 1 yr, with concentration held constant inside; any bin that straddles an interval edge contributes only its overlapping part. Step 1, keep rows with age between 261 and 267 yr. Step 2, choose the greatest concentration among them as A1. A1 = 4.23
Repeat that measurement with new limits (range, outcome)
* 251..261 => 4.35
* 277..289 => 4.13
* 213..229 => 4.81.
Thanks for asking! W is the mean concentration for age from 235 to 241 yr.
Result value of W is 4.62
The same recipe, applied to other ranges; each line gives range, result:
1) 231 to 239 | 4.55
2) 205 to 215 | 4.7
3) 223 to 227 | 4.35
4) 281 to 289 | 4.06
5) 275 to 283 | 3.97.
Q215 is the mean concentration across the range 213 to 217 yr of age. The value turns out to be 4.41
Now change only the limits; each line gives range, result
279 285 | 4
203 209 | 4.87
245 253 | 4.42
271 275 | 4.11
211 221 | 4.52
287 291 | 4.28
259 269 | 4.05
